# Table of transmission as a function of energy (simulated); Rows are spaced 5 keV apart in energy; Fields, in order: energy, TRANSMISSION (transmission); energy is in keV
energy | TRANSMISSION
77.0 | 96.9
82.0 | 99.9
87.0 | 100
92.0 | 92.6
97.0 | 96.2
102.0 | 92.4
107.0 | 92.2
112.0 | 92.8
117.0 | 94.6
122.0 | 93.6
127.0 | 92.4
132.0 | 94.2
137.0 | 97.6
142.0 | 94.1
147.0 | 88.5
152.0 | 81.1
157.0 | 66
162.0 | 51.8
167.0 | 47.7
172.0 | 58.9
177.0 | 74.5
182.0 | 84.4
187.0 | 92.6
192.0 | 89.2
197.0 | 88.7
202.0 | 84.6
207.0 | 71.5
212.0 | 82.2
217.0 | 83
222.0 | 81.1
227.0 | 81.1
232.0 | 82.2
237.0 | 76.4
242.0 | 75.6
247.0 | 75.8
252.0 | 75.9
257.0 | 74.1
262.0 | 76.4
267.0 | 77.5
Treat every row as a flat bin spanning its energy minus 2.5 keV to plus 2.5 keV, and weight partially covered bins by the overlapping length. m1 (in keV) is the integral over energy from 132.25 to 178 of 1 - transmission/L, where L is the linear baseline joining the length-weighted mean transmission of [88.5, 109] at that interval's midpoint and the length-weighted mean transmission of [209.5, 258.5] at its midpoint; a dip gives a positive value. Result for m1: 7.0 keV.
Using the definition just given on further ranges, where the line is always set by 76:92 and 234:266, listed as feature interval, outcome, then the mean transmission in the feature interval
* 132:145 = -0.6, 95.2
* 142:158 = 1.3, 82.1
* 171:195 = 0.9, 81.4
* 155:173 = 6.6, 55.6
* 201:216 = 0.4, 79.3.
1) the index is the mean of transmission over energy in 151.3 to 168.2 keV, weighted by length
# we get 60.7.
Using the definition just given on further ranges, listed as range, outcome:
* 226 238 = 80.2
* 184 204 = 88.8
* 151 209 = 74.1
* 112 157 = 90.6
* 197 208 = 81.4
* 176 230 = 83.2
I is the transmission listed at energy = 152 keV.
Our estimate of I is 81.1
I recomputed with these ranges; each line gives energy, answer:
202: 84.6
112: 92.8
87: 100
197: 88.7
